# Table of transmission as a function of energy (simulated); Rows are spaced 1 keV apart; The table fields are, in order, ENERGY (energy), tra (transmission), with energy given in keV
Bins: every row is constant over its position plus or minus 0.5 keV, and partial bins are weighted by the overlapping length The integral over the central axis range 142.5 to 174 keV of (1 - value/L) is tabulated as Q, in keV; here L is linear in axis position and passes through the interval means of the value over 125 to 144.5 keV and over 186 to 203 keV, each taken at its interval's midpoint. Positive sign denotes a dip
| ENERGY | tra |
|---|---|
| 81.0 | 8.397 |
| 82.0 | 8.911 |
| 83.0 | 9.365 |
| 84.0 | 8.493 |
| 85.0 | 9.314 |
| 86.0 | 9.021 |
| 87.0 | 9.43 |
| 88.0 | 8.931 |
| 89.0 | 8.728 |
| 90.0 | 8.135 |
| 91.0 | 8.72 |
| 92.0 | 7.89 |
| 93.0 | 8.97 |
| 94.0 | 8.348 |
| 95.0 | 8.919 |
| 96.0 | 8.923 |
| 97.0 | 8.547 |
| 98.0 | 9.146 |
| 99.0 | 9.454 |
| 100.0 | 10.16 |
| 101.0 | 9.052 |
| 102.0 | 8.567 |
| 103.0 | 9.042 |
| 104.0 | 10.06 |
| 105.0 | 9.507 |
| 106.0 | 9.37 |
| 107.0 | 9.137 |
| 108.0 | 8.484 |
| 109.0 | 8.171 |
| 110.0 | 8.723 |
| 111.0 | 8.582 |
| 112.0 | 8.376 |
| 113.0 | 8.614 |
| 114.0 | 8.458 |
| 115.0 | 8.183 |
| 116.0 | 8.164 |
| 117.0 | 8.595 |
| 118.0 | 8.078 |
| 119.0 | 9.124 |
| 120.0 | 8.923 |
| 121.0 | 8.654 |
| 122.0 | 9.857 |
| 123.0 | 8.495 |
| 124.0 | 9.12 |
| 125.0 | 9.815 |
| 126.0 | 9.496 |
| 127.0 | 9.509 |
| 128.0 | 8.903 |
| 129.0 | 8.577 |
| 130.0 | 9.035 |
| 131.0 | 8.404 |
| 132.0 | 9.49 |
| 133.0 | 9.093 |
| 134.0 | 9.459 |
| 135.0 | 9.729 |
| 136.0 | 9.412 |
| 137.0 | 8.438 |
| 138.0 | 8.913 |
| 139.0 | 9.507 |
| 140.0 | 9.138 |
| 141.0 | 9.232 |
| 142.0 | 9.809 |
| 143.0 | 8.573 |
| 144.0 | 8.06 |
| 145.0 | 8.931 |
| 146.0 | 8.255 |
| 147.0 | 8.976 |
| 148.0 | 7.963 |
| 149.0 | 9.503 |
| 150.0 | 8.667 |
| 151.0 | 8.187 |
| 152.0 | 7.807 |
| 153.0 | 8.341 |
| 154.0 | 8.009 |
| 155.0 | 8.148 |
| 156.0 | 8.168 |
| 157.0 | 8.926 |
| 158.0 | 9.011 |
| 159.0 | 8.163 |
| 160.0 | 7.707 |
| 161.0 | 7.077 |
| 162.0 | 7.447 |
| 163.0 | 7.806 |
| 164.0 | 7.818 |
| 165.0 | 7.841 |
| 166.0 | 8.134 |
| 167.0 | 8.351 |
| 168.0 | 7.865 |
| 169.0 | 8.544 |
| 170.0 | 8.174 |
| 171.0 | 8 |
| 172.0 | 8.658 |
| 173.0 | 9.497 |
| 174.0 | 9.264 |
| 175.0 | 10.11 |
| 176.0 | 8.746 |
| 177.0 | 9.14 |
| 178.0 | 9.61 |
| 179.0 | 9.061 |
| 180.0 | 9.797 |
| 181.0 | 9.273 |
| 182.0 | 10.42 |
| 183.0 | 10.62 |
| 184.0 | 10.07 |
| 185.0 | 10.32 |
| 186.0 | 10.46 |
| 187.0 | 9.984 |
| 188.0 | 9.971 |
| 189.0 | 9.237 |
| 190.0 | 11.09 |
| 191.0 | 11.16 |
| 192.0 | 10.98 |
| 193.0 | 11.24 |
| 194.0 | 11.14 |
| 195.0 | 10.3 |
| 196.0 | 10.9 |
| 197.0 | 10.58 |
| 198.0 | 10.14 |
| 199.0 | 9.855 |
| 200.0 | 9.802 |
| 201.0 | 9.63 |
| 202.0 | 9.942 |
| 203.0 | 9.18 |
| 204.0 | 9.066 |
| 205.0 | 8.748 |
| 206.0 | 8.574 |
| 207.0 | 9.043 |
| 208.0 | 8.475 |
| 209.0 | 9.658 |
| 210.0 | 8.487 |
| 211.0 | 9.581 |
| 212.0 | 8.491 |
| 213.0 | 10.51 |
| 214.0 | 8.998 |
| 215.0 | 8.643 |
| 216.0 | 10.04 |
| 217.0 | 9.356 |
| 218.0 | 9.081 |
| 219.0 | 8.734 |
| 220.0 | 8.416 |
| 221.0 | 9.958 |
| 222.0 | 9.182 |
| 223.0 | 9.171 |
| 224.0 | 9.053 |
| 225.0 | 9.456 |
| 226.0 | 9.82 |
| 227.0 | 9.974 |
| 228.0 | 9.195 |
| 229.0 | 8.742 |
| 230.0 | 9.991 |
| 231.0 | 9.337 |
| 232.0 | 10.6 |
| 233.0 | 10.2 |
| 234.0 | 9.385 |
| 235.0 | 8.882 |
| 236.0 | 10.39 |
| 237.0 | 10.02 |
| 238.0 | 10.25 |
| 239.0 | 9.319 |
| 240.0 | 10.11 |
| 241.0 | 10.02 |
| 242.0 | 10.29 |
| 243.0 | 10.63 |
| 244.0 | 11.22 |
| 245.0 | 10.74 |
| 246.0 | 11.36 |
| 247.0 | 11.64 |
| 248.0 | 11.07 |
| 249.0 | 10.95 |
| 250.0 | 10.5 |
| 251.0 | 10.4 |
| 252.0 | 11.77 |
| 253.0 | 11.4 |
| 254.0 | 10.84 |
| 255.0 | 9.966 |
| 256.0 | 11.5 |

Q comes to 4.3 keV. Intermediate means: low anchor 9.11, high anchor 10.3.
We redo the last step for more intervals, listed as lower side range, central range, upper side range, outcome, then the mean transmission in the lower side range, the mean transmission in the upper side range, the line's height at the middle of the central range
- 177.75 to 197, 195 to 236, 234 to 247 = 3.4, 10.3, 10.3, 10.3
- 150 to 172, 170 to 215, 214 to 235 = -5.0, 8.1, 9.39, 8.74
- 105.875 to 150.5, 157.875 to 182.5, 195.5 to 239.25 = 1.5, 8.88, 9.47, 9.16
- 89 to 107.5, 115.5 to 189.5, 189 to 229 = 3.3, 8.99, 9.62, 9.3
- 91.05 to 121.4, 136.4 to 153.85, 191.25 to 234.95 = 0.7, 8.81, 9.58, 9.09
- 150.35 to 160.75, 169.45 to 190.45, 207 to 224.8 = -2.4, 8.22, 9.17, 8.61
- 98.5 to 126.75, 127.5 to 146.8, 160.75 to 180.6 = -0.5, 8.94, 8.57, 8.79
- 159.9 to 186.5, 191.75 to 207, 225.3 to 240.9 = -1.1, 8.9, 9.75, 9.27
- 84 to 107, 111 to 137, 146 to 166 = -0.9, 9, 8.19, 8.62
